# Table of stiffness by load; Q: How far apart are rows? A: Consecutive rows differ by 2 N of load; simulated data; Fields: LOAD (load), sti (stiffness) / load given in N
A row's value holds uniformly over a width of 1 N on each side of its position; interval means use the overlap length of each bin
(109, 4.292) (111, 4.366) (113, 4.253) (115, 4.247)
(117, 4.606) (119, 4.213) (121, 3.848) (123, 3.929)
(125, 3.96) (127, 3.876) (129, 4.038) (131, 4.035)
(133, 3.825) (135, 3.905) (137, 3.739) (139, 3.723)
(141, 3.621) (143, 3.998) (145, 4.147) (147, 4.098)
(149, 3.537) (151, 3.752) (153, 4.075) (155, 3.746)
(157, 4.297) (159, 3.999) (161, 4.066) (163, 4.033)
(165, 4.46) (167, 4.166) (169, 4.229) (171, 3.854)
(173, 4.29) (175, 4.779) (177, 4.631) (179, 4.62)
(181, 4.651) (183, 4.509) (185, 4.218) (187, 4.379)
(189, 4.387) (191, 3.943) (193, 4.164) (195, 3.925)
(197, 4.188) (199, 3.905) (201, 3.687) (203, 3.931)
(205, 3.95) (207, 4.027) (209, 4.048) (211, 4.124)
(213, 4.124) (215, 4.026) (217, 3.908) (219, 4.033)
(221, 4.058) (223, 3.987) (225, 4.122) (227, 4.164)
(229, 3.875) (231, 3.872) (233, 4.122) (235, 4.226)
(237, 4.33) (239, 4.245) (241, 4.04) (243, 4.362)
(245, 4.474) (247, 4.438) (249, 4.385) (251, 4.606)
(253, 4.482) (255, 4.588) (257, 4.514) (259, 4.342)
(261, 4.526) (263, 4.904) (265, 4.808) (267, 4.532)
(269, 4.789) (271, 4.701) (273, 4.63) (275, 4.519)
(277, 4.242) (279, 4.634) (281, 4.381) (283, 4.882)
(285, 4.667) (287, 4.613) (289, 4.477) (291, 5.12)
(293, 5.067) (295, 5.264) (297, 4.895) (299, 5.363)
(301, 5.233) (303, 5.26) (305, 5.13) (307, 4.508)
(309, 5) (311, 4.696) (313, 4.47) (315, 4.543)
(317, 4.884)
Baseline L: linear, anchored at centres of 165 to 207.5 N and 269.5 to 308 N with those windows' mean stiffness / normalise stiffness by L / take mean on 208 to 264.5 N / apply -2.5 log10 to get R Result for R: 0.07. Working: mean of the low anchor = 4.22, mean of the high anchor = 4.82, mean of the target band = 4.25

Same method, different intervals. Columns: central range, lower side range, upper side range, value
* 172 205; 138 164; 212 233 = -0.07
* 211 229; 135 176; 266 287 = 0.07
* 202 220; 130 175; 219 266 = 0.05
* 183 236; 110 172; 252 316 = 0.08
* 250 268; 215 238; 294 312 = -0.03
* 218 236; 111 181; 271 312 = 0.11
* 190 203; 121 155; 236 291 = 0.06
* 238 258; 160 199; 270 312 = 0.05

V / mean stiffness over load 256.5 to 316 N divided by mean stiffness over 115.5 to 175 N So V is 1.18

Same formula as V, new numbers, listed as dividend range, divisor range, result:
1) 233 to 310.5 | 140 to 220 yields 1.13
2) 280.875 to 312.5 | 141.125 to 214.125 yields 1.19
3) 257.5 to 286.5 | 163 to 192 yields 1.06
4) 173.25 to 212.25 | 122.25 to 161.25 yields 1.08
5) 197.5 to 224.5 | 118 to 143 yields 1.02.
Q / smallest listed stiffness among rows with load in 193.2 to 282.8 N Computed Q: 3.687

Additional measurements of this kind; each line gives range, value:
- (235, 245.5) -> 4.04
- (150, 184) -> 3.746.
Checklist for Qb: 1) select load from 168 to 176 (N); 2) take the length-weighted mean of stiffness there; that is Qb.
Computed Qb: 4.29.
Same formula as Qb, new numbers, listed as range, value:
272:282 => 4.48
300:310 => 5.03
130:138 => 3.88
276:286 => 4.56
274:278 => 4.38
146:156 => 3.84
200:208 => 3.9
